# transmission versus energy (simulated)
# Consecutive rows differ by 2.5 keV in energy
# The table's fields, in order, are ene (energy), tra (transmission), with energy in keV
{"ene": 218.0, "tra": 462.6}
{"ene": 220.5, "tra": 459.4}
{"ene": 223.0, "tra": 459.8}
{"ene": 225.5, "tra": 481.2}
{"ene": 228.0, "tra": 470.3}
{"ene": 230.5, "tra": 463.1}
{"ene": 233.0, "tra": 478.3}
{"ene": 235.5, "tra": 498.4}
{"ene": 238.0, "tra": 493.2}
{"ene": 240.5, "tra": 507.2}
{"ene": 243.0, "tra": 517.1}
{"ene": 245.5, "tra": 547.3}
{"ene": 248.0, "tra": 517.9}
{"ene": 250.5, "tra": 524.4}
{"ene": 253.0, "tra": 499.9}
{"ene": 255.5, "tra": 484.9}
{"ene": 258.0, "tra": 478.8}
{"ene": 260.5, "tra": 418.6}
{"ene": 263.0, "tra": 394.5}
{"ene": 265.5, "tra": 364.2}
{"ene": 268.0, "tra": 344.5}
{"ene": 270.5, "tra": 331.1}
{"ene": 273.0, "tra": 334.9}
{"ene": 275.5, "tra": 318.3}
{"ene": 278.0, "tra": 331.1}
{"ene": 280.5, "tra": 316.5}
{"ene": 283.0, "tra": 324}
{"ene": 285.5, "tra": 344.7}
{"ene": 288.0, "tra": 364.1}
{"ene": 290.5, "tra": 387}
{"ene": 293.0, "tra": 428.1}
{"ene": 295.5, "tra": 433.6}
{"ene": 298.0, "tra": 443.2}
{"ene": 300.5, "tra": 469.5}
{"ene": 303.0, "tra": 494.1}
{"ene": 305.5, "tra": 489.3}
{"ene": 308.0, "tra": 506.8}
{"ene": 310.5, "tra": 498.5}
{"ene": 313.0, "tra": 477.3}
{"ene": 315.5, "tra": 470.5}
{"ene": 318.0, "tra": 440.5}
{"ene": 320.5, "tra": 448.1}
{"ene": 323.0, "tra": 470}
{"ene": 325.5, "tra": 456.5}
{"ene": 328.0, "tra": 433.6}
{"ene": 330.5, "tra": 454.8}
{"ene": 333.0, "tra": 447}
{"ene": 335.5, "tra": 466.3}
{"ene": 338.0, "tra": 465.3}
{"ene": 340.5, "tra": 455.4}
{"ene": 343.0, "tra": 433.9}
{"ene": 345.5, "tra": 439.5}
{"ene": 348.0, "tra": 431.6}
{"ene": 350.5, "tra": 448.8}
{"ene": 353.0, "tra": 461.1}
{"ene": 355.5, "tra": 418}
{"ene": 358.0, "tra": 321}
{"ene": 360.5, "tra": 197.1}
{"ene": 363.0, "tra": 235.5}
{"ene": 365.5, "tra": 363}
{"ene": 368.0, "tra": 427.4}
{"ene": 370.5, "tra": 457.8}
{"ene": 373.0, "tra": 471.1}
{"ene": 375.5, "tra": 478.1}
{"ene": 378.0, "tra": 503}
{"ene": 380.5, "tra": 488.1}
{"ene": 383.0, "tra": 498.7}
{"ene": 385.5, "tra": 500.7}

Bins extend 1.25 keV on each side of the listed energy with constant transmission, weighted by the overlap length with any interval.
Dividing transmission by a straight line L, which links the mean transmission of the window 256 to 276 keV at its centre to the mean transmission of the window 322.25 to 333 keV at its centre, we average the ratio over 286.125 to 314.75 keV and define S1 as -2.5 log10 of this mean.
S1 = -0.08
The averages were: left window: 379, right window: 452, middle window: 452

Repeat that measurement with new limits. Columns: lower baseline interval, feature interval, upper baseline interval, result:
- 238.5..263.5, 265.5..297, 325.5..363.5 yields 0.291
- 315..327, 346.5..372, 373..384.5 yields 0.256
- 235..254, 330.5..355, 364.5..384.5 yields 0.061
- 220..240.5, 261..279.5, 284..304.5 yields 0.260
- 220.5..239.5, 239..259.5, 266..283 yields -0.225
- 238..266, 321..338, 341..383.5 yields -0.049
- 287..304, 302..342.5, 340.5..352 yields -0.072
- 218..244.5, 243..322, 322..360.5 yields 0.075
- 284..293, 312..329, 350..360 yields -0.192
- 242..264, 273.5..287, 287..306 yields 0.358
